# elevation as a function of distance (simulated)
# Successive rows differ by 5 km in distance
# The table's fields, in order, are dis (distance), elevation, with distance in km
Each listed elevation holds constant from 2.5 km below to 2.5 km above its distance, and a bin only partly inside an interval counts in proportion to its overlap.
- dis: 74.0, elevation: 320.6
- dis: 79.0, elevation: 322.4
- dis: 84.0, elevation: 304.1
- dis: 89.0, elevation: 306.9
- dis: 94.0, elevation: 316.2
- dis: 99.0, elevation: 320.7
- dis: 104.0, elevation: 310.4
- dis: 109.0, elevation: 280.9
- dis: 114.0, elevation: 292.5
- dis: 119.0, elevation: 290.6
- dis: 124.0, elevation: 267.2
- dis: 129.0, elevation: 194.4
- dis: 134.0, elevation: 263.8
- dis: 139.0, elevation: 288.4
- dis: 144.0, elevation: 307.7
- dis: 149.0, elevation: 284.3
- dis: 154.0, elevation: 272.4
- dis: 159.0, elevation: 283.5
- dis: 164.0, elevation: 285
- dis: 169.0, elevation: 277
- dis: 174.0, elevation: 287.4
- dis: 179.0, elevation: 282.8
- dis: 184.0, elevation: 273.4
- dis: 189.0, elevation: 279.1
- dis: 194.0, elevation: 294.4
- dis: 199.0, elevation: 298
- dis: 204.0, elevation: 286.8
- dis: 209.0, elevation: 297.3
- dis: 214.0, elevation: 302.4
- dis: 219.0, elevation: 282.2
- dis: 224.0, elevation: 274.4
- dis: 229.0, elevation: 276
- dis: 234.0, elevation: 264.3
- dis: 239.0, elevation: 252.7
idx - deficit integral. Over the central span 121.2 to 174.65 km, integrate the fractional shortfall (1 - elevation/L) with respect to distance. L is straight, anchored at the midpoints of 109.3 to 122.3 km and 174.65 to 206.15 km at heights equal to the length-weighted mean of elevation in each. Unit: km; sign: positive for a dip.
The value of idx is 2.57 km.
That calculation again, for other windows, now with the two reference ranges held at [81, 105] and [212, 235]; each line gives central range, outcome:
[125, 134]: 2.3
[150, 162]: 0.7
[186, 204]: -0.1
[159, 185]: 1.0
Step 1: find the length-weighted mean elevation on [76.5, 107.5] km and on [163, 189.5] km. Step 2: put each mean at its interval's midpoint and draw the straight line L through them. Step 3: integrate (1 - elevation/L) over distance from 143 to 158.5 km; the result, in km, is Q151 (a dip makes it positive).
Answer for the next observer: 0.2 km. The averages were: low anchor 312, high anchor 281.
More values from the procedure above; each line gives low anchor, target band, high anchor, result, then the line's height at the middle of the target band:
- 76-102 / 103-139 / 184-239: 4.1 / 306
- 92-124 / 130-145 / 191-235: 1.0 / 296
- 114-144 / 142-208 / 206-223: -1.2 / 281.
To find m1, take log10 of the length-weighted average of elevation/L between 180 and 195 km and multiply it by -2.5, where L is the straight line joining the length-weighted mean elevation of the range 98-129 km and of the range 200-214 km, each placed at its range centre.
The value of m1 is 0.04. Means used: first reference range 284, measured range 281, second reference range 295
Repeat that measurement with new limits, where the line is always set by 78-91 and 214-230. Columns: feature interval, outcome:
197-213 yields -0.04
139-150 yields 0.01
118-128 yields 0.14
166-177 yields 0.04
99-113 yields 0.02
